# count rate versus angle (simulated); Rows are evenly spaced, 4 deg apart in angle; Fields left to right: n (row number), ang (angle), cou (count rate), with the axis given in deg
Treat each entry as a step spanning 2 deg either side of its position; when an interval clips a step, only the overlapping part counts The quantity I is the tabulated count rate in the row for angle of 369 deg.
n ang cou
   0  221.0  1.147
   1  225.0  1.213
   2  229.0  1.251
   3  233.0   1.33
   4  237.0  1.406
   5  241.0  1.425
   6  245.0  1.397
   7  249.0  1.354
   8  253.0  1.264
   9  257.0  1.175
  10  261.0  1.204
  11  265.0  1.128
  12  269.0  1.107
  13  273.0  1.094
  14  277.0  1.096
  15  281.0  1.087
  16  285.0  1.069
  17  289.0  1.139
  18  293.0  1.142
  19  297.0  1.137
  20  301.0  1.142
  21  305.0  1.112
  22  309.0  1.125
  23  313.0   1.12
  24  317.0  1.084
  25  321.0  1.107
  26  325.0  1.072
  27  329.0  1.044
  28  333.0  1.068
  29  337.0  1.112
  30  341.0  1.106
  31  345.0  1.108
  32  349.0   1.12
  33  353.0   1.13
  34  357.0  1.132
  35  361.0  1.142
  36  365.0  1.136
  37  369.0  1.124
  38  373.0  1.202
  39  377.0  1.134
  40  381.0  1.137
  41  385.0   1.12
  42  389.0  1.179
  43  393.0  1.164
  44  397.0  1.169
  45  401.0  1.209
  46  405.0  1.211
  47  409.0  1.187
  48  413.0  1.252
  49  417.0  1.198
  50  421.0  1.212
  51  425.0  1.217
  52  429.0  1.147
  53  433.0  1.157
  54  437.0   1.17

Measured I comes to 1.124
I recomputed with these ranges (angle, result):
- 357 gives 1.132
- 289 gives 1.139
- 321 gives 1.107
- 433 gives 1.157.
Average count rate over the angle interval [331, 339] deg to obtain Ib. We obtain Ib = 1.09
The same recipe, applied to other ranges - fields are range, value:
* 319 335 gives 1.07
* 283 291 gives 1.1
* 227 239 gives 1.33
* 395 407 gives 1.2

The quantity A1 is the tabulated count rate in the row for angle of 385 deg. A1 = 1.12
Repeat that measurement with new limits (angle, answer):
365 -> 1.136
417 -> 1.198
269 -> 1.107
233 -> 1.33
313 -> 1.12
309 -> 1.125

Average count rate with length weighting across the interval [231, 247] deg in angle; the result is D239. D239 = 1.39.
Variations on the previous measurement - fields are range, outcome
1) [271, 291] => 1.1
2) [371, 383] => 1.16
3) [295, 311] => 1.13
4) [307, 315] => 1.12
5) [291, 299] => 1.14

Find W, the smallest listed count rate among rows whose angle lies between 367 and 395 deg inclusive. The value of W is 1.12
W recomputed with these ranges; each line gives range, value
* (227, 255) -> 1.251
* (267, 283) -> 1.087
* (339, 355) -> 1.106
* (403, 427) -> 1.187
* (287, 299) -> 1.137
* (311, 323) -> 1.084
